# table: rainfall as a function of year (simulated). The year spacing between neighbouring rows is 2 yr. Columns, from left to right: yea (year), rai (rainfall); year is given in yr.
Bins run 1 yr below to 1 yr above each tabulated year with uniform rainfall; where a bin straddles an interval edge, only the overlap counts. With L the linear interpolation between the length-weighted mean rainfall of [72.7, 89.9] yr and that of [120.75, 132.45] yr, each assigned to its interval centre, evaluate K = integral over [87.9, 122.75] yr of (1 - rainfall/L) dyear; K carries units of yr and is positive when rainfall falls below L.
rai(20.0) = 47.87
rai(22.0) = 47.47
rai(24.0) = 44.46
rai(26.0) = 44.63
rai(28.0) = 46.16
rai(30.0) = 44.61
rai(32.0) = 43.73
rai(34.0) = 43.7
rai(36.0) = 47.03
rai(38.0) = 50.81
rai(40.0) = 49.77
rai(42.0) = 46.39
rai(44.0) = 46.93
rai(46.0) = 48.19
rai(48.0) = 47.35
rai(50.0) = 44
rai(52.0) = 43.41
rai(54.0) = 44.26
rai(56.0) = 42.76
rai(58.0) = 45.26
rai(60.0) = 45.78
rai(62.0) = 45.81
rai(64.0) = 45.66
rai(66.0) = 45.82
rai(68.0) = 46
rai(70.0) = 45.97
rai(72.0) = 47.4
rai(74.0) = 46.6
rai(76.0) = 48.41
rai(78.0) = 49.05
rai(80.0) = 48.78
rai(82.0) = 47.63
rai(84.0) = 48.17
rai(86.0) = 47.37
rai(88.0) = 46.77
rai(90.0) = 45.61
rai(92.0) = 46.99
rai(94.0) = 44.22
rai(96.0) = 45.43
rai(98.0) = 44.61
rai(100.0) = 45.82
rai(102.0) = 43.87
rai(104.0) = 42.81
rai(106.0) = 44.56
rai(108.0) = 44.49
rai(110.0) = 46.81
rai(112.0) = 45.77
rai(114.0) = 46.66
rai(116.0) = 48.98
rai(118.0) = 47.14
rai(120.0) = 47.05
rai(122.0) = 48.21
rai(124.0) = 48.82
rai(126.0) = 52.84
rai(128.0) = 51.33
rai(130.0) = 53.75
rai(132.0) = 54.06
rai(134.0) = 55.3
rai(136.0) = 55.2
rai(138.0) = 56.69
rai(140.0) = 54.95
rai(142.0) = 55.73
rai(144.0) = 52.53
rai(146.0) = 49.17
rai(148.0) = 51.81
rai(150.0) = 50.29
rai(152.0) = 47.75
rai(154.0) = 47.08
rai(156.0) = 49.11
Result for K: 2.7 yr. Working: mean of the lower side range 47.7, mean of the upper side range 51.3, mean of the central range 45.8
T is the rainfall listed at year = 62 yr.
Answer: 45.81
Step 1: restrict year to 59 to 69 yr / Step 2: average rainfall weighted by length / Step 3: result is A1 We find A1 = 45.8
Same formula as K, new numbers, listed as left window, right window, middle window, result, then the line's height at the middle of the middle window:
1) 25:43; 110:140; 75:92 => 0.38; 48.8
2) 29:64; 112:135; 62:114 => 2.13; 48.2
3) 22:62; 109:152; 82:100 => 0.91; 48.7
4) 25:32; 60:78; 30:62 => -0.20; 45.6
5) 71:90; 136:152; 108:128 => 1.07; 50.7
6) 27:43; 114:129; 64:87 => 0.19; 47.7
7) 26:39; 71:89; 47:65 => 0.74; 46.8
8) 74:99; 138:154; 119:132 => -0.13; 50.1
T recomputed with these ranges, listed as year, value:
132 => 54.06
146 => 49.17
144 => 52.53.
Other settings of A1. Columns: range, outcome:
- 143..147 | 50.9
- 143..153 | 50.3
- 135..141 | 55.6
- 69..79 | 47.5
